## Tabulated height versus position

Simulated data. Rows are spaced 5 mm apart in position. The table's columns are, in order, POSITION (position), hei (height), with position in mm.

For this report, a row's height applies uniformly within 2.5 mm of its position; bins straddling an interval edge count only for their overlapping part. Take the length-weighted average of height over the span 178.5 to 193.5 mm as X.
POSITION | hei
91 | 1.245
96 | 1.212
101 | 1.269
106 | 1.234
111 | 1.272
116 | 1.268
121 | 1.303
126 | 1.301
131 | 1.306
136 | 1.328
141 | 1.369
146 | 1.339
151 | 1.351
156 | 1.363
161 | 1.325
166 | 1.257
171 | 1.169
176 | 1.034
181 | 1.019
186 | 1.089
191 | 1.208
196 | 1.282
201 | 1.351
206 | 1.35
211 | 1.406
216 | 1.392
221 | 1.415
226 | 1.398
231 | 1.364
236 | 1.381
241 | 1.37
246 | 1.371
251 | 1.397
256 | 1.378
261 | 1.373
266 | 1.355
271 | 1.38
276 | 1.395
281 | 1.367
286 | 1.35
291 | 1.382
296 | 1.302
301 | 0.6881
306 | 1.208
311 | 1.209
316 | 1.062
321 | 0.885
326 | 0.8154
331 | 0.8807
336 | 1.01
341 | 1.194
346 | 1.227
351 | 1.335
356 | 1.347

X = 1.11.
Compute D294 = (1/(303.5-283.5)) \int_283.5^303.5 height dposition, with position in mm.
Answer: 1.18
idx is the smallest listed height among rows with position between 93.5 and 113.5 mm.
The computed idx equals 1.212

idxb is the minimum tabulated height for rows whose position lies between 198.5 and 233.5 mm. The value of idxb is 1.35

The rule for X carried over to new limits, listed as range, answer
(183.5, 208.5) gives 1.26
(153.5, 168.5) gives 1.32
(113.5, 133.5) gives 1.29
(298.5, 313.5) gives 1.04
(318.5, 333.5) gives 0.86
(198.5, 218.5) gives 1.37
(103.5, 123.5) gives 1.27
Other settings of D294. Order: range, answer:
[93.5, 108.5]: 1.24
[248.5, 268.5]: 1.38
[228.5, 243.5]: 1.37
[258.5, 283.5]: 1.37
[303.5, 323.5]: 1.09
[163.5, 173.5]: 1.21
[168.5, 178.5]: 1.1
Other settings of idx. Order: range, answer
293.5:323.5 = 0.6881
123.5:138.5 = 1.301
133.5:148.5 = 1.328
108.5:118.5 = 1.268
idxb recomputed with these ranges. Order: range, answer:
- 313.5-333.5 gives 0.8154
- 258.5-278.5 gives 1.355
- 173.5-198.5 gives 1.019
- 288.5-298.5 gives 1.302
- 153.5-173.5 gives 1.169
